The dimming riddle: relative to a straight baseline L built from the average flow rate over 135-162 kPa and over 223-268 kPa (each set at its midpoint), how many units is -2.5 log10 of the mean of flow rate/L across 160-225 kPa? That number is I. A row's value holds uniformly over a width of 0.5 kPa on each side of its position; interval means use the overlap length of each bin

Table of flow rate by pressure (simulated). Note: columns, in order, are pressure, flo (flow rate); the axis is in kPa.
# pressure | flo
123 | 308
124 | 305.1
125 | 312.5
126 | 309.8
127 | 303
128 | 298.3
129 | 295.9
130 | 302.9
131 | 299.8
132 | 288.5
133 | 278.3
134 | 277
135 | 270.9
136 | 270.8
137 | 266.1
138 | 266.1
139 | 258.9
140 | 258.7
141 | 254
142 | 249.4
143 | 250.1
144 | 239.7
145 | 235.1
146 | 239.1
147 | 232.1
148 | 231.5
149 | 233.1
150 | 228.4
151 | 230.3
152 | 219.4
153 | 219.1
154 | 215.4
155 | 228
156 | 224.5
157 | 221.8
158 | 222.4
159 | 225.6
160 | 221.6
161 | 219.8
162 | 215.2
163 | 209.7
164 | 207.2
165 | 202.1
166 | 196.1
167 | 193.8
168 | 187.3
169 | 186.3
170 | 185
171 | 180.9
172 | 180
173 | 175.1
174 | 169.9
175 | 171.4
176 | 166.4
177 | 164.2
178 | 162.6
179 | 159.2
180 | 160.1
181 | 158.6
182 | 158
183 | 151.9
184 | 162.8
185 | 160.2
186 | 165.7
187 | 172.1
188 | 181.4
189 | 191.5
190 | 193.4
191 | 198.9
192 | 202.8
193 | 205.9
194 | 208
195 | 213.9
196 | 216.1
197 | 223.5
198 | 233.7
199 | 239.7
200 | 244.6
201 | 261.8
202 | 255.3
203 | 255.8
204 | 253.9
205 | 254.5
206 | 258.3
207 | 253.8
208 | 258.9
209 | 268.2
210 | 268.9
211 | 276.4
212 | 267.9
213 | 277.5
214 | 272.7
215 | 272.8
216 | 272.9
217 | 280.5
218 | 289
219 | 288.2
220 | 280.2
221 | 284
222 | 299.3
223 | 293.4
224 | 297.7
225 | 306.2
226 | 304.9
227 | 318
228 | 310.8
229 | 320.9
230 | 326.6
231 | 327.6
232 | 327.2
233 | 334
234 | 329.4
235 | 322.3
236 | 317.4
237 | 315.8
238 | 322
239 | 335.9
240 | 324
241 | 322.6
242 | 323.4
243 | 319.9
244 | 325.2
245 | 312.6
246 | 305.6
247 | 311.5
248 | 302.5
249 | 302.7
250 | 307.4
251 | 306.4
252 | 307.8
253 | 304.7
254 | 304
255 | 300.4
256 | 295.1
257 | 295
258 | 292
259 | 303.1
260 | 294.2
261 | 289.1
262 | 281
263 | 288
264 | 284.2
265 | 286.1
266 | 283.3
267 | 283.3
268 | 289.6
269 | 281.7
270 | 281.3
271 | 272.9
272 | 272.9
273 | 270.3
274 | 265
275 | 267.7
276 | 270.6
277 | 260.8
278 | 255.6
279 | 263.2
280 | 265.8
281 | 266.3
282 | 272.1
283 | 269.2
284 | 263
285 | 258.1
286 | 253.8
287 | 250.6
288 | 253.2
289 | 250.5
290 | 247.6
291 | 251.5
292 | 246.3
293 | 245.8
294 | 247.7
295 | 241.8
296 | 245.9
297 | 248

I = 0.22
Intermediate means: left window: 237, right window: 308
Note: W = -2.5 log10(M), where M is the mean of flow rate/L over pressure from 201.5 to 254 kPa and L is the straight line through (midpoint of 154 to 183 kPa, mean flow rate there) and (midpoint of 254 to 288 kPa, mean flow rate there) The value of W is -0.23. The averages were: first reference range 191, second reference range 277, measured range 298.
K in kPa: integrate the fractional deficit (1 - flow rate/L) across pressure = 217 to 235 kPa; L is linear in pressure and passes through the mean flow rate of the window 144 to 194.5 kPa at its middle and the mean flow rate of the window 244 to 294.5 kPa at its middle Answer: -4.72 kPa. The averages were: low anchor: 197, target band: 308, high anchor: 279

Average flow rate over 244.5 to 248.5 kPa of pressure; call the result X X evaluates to 308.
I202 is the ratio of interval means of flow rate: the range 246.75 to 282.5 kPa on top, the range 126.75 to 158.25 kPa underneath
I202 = 1.13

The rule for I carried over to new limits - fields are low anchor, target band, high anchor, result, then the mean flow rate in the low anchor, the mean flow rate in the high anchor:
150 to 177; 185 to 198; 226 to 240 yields 0.26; 203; 323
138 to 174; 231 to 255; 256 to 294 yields -0.23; 219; 271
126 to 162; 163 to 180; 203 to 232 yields 0.41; 251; 285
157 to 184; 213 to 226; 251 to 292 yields -0.24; 186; 276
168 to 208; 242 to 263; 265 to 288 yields -0.21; 199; 269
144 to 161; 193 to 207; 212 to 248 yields 0.16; 227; 307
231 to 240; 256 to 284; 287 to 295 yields 0.00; 326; 249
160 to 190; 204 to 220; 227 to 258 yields -0.07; 180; 315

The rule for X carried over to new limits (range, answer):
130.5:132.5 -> 294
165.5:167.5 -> 195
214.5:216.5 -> 273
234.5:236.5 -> 320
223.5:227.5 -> 307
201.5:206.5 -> 256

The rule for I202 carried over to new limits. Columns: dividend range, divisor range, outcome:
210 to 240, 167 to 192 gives 1.74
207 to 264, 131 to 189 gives 1.42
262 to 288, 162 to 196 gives 1.49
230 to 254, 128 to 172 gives 1.35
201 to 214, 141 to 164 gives 1.15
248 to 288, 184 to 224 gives 1.16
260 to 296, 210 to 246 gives 0.87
